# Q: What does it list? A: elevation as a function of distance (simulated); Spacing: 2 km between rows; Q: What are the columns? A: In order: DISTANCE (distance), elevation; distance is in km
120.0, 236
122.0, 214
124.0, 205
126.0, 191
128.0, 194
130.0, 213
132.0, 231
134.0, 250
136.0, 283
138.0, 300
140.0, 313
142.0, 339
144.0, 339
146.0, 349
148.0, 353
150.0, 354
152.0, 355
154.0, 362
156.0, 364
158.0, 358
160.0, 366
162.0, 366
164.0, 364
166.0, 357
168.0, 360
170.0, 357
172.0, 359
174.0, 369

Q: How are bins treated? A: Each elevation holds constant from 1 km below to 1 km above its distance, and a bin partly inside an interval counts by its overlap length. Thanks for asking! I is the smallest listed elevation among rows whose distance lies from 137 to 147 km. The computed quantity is 300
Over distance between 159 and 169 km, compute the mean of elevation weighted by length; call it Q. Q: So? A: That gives 363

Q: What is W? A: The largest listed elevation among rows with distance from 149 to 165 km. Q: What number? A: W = 366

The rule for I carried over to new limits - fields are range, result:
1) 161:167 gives 357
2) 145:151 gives 349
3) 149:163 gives 354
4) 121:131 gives 191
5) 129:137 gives 213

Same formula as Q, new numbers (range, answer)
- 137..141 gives 306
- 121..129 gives 201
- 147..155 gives 356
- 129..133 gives 222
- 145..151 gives 352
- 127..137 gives 234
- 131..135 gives 240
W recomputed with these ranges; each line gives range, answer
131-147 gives 349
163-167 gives 364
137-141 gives 313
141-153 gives 355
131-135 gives 250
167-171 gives 360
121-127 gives 214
